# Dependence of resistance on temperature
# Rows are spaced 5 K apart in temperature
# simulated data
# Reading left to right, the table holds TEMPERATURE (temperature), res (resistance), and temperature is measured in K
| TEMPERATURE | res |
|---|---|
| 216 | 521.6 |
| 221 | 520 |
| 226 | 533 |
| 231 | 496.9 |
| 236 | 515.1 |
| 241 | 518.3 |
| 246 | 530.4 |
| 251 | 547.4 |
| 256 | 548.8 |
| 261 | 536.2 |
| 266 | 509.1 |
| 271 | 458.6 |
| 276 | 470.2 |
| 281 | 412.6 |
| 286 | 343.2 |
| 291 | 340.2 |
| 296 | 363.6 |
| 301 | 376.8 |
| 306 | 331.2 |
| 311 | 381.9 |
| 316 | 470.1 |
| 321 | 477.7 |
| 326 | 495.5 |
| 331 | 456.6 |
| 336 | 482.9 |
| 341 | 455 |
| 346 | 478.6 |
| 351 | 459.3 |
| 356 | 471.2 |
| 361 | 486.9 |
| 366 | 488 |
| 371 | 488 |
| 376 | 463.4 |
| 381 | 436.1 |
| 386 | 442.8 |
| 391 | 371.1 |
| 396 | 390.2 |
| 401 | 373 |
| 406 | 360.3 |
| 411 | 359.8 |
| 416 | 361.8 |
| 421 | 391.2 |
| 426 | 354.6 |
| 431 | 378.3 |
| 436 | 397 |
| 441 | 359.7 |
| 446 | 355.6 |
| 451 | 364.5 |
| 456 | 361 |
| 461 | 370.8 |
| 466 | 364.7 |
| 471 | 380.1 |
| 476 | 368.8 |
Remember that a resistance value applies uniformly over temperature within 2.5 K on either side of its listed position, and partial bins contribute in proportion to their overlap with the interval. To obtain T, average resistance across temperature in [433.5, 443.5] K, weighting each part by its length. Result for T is 378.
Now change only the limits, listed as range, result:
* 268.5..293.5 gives 405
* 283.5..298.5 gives 349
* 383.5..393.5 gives 407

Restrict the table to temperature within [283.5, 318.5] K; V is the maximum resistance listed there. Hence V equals 470.1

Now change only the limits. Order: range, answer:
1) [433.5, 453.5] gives 397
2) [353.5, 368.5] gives 488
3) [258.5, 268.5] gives 536.2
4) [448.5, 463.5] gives 370.8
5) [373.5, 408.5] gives 463.4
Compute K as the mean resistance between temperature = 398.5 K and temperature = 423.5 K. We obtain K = 369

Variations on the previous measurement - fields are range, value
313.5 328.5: 481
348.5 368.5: 476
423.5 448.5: 369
